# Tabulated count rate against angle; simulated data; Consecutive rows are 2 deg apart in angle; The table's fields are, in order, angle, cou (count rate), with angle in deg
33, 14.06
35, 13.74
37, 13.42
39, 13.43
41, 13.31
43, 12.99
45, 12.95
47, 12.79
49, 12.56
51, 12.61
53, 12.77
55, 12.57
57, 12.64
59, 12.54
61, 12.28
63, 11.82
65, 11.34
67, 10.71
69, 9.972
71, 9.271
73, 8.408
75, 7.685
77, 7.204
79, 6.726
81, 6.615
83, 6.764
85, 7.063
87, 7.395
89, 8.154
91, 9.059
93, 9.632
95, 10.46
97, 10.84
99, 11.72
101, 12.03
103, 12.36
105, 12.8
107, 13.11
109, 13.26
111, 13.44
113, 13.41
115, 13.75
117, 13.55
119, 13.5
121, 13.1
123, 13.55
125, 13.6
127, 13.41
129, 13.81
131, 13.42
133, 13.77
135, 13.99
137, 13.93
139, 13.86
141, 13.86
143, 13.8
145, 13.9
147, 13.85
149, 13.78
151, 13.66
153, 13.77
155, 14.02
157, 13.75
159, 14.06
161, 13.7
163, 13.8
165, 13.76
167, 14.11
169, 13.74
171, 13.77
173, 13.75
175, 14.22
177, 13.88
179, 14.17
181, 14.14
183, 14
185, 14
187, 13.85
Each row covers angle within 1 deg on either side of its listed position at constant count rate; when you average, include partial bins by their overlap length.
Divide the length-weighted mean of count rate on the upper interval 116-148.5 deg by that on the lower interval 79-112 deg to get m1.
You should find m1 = 1.34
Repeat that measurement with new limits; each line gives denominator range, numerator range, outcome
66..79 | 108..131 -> 1.55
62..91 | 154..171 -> 1.63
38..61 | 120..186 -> 1.08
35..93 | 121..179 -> 1.30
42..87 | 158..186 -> 1.34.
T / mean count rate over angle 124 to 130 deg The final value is 13.6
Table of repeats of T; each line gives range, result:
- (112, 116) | 13.6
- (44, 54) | 12.7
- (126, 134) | 13.6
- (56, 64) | 12.3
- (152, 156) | 13.9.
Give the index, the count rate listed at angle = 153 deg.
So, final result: 13.77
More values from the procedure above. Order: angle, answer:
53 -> 12.77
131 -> 13.42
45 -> 12.95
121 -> 13.1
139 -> 13.86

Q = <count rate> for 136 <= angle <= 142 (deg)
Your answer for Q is 13.9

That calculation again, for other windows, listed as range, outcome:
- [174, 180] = 14.1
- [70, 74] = 8.84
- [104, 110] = 13.1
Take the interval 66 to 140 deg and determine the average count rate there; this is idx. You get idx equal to 11.2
